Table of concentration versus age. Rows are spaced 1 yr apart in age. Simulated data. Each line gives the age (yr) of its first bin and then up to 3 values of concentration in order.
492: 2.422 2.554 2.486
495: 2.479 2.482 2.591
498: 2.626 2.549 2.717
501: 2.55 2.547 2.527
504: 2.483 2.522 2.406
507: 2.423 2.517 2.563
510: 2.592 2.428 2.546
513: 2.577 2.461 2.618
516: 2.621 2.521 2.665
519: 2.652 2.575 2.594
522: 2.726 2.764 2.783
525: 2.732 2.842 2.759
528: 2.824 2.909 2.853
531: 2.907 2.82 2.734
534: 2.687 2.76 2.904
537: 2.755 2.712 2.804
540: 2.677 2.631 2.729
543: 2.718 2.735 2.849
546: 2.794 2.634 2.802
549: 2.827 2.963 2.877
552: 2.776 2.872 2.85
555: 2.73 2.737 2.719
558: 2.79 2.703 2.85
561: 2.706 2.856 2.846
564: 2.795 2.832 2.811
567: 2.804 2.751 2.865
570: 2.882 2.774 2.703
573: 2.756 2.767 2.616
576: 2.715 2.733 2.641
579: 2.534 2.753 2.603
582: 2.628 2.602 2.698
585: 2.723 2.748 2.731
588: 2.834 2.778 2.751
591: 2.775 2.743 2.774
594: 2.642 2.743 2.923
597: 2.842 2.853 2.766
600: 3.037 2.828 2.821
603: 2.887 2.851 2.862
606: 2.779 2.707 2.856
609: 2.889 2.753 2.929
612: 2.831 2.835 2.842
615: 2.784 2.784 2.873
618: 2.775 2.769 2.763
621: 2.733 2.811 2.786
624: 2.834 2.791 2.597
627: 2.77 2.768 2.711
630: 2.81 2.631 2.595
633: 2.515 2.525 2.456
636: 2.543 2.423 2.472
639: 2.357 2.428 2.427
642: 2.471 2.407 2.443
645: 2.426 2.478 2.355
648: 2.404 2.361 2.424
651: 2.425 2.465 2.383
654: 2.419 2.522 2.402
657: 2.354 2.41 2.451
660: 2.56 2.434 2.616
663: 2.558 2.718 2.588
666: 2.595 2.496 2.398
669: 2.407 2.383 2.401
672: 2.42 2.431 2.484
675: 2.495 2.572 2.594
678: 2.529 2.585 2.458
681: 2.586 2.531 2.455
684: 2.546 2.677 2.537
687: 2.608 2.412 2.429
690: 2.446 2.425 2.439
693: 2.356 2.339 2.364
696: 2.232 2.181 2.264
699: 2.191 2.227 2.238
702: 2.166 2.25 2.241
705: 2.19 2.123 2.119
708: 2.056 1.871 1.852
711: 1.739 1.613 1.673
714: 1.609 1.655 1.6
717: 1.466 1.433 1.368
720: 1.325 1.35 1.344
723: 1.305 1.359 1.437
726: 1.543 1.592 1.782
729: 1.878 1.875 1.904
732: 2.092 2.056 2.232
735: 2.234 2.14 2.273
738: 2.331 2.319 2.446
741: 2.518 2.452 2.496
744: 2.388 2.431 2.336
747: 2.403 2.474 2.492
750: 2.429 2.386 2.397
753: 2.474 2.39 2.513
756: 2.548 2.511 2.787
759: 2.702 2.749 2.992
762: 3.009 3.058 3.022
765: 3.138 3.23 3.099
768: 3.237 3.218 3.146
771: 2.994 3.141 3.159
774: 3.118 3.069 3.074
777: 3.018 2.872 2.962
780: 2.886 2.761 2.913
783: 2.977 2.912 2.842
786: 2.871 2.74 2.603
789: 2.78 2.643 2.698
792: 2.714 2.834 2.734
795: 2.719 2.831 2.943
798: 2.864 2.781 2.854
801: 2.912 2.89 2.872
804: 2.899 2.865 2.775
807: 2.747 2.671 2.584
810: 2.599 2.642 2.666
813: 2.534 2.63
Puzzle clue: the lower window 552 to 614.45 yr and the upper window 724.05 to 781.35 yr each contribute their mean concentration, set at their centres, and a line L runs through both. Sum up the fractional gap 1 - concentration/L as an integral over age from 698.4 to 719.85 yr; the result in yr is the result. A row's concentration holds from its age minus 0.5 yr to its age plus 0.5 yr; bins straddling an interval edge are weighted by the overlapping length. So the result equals 6.0 yr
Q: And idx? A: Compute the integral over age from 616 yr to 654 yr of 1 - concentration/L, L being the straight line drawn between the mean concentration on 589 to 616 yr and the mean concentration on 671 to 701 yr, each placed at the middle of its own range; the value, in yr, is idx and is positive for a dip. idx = 1.4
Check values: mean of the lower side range 2.82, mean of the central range 2.57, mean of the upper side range 2.44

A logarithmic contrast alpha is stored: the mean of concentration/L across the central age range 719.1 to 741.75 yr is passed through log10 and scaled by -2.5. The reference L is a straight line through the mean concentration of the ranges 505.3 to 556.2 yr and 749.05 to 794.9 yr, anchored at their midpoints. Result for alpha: 0.444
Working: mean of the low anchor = 2.71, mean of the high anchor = 2.85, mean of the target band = 1.88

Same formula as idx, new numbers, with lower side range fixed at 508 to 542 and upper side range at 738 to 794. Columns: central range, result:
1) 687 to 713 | 5.3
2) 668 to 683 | 1.4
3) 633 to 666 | 3.3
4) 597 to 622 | -1.0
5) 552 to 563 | -0.3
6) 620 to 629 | -0.1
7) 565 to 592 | -0.2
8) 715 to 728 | 6.2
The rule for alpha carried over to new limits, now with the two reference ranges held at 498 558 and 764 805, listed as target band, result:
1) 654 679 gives 0.13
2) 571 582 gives 0.02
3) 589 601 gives -0.02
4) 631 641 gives 0.13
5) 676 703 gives 0.17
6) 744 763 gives 0.13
